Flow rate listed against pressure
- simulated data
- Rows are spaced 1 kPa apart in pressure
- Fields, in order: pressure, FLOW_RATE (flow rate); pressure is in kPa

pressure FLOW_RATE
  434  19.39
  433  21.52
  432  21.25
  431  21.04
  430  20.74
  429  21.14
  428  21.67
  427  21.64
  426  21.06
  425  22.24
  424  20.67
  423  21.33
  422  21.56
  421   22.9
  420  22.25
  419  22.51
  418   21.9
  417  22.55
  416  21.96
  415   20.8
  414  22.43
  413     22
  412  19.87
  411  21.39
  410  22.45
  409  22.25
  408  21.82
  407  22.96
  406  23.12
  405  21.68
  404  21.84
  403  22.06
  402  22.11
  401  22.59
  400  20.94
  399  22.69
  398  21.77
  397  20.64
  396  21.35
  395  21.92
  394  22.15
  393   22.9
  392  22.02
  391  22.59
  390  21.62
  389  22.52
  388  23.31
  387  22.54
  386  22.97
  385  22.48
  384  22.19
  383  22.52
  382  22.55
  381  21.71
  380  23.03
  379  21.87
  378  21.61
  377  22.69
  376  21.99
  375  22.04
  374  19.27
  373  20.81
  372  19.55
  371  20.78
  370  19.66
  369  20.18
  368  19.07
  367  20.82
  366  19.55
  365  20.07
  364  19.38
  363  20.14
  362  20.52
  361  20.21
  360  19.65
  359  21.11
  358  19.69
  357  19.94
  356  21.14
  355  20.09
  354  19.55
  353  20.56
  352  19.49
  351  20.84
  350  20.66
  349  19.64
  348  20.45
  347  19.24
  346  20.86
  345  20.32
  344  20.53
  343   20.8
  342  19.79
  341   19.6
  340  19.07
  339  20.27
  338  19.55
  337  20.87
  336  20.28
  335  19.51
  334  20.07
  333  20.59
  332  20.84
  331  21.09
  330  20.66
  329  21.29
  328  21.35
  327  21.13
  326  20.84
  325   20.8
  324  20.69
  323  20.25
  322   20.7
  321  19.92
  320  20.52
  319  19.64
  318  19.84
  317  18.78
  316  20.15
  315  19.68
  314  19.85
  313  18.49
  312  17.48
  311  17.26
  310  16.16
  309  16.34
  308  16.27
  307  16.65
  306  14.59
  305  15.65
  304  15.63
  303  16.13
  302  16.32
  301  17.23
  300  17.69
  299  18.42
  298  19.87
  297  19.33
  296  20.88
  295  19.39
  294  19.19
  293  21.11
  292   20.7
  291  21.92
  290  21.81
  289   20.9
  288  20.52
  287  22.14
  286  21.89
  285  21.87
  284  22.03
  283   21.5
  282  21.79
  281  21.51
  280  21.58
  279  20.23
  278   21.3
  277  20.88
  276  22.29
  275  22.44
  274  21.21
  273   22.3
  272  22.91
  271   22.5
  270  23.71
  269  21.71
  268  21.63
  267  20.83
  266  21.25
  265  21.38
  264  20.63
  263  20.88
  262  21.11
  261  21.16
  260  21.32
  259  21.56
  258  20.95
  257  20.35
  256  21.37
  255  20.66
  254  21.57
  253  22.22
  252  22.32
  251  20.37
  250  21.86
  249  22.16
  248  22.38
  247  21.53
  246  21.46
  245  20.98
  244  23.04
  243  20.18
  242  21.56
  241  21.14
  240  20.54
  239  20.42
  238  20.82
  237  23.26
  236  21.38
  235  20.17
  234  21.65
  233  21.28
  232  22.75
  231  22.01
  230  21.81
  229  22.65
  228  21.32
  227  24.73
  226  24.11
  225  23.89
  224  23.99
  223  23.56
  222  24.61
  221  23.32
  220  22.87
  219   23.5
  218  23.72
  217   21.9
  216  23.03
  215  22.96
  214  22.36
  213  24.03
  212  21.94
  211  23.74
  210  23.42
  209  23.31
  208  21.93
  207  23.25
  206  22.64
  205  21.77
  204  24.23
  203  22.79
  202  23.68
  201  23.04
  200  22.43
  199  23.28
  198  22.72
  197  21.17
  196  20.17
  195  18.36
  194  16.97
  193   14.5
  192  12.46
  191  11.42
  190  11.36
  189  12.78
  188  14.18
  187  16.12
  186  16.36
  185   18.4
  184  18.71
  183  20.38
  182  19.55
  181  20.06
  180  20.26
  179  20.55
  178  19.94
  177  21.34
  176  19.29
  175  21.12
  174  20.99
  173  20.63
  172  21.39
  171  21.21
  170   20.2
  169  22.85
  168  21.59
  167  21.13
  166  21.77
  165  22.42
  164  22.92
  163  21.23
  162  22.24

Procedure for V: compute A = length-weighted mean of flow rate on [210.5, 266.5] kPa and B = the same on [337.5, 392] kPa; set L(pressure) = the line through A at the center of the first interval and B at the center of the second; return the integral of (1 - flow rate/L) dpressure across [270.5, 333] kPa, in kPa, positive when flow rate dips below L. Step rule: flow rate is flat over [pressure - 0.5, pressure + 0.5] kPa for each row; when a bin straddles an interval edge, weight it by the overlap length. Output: 4.40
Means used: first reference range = 22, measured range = 19.9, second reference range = 20.8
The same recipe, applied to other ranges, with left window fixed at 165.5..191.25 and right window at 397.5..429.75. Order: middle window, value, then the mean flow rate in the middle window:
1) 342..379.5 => 1.5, 20.4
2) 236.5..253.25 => -1.4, 21.5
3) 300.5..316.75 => 2.7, 17.1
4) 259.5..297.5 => -2.1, 21.4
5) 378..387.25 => -0.4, 22.4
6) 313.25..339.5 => 0.6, 20.3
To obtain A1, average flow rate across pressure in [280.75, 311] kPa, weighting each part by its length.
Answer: 19.1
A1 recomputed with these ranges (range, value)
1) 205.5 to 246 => 22.5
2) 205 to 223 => 23.1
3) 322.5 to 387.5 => 20.7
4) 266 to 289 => 21.7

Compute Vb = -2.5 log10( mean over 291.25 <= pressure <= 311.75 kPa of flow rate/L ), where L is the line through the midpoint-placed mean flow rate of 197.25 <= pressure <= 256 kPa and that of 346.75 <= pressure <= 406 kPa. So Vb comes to 0.22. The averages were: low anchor 22.4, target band 17.8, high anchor 21.2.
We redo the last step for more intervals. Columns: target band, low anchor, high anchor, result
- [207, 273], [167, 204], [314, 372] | -0.13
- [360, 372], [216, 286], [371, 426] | 0.10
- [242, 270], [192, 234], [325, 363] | 0.01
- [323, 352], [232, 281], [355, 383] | 0.03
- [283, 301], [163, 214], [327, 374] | -0.01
